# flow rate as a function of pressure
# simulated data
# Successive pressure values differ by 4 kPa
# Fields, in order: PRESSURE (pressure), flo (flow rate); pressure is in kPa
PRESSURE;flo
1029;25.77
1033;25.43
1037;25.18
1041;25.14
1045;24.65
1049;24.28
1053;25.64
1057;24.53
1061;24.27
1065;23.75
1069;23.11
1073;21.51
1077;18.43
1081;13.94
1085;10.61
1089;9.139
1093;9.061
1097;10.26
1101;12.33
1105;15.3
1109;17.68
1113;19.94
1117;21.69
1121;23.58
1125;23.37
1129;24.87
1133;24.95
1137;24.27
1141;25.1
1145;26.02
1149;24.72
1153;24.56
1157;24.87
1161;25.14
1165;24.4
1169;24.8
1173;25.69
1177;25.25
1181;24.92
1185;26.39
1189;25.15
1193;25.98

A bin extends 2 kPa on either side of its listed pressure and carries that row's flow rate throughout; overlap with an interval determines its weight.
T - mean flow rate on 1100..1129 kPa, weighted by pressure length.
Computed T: 19.8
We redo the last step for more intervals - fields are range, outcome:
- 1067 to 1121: 15.9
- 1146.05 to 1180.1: 25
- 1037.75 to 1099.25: 19.3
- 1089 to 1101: 10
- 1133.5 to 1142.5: 24.7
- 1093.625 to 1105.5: 11.9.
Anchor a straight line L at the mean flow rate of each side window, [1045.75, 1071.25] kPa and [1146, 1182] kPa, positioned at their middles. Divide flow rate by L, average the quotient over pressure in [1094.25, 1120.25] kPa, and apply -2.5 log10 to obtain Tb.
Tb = 0.44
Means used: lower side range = 24.3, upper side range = 25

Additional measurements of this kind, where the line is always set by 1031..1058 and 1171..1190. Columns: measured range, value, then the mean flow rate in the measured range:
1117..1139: 0.06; 24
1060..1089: 0.33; 18.5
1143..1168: 0.02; 24.9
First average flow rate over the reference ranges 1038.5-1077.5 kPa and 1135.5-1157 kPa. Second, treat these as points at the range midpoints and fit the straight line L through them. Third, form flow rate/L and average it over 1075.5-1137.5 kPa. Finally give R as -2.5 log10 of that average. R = 0.38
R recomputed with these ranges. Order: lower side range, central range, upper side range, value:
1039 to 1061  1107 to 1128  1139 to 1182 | 0.17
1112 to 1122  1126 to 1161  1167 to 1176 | -0.07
